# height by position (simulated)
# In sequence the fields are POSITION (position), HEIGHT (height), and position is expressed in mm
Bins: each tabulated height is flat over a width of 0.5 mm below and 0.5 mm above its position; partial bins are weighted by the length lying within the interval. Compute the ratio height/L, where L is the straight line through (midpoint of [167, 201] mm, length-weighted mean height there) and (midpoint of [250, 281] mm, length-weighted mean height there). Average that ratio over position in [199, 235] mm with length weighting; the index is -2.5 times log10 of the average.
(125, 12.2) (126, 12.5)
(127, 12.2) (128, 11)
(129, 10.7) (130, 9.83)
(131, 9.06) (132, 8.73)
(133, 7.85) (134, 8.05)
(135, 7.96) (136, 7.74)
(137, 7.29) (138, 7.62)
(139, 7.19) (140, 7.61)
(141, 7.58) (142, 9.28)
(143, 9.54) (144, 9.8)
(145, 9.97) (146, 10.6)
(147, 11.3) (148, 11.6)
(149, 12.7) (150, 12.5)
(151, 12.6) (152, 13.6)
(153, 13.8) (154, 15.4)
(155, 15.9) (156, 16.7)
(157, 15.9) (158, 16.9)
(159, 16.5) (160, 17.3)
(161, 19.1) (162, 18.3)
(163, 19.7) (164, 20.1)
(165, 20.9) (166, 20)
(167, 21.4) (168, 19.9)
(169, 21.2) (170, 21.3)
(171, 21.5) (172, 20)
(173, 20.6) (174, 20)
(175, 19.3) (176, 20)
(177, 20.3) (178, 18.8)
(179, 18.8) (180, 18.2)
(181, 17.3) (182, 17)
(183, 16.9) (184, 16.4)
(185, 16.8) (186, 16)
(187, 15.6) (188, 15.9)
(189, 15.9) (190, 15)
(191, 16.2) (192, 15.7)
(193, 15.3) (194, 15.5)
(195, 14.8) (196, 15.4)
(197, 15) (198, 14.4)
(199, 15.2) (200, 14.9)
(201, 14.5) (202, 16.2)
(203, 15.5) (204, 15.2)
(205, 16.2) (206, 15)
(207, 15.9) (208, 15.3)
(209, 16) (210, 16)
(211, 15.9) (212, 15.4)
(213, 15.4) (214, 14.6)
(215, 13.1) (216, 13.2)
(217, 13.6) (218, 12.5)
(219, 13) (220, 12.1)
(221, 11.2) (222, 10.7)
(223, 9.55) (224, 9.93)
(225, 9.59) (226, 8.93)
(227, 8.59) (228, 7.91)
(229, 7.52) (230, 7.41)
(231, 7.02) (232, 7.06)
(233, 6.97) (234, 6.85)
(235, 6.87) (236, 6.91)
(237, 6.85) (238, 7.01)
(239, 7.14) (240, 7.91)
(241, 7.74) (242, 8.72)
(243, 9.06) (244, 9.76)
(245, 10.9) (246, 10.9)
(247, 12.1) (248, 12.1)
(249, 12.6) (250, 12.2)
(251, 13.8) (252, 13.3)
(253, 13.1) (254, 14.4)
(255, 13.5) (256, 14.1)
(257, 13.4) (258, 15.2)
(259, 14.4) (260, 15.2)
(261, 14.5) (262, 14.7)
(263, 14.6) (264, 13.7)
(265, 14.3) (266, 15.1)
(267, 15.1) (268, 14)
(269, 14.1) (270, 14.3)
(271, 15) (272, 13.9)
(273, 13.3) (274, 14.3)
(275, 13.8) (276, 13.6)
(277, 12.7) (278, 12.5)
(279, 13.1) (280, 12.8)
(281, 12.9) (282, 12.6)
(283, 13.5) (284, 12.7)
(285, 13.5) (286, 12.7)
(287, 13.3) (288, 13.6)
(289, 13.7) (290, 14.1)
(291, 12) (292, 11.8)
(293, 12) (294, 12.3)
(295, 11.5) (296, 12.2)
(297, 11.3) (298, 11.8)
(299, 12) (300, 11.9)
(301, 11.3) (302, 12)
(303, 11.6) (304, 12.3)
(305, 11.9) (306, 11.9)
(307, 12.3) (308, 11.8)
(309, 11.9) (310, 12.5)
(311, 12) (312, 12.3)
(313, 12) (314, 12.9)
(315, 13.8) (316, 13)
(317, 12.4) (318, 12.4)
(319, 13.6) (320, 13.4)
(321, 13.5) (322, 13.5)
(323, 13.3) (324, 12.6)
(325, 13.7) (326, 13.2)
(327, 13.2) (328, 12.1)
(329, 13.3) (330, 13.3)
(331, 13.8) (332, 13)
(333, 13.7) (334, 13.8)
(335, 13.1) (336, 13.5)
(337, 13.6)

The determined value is 0.30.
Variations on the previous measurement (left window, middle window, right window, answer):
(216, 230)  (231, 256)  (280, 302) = 0.12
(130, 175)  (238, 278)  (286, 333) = 0.02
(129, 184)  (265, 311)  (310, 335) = 0.05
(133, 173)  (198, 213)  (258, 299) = -0.12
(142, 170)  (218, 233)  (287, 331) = 0.46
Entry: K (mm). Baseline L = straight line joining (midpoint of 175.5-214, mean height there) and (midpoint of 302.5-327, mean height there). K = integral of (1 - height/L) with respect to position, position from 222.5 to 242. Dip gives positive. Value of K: 9.4 mm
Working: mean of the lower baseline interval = 16.1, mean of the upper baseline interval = 12.7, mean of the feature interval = 7.8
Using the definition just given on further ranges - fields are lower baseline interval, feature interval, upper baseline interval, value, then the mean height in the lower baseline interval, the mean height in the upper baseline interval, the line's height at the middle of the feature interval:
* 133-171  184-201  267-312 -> -2.4 mm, 13.9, 12.8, 13.6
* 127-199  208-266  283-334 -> 9.4 mm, 14.8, 12.7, 13.7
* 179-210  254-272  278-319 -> -1.1 mm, 15.8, 12.5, 13.6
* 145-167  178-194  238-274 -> -1.8 mm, 15.8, 12.7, 14.9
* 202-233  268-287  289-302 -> -2.0 mm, 12.3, 12.1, 12.1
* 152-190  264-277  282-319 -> -0.4 mm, 18.2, 12.4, 13.7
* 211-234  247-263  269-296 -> -2.3 mm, 10.7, 13.1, 12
